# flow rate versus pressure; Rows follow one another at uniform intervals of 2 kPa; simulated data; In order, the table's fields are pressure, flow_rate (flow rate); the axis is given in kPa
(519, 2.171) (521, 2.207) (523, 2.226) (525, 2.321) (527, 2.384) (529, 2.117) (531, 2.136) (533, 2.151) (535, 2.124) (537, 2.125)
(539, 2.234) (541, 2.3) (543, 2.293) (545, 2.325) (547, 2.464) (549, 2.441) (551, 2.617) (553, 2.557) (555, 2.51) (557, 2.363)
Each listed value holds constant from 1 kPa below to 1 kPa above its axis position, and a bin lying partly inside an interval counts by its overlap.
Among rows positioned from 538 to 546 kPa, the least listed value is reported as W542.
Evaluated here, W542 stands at 2.234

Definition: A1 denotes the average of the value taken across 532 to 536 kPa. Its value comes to 2.14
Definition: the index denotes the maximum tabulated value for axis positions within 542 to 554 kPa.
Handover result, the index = 2.617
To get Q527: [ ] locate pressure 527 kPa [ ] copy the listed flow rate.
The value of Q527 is 2.384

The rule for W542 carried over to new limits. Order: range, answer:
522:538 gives 2.117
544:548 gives 2.325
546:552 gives 2.441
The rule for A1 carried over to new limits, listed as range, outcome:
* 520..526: 2.25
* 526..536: 2.18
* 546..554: 2.52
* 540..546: 2.31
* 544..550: 2.41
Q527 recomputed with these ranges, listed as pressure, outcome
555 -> 2.51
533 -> 2.151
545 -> 2.325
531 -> 2.136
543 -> 2.293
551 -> 2.617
